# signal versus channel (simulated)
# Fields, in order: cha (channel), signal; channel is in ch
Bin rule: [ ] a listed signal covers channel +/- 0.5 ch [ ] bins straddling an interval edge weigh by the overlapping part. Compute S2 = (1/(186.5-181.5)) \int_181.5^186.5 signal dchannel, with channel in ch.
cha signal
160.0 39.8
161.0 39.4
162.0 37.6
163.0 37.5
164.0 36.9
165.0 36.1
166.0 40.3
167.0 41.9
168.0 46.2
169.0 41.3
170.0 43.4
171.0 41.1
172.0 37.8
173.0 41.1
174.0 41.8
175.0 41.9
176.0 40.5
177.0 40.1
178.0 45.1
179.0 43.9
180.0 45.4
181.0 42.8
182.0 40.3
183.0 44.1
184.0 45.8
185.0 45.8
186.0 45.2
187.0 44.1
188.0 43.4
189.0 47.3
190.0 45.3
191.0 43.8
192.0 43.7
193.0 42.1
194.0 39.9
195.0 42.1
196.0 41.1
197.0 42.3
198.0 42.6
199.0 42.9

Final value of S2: 44.2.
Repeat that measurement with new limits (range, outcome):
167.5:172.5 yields 42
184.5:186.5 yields 45.5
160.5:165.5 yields 37.5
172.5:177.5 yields 41.1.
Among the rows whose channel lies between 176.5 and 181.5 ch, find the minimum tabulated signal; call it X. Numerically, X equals 40.1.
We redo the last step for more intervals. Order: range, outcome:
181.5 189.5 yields 40.3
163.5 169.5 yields 36.1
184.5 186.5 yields 45.2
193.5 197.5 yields 39.9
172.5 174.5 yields 41.1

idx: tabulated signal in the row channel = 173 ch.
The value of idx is 41.1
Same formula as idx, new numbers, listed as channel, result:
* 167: 41.9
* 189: 47.3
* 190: 45.3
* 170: 43.4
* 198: 42.6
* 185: 45.8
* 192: 43.7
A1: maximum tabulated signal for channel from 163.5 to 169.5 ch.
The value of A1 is 46.2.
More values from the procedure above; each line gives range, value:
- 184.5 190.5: 47.3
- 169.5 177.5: 43.4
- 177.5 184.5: 45.8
